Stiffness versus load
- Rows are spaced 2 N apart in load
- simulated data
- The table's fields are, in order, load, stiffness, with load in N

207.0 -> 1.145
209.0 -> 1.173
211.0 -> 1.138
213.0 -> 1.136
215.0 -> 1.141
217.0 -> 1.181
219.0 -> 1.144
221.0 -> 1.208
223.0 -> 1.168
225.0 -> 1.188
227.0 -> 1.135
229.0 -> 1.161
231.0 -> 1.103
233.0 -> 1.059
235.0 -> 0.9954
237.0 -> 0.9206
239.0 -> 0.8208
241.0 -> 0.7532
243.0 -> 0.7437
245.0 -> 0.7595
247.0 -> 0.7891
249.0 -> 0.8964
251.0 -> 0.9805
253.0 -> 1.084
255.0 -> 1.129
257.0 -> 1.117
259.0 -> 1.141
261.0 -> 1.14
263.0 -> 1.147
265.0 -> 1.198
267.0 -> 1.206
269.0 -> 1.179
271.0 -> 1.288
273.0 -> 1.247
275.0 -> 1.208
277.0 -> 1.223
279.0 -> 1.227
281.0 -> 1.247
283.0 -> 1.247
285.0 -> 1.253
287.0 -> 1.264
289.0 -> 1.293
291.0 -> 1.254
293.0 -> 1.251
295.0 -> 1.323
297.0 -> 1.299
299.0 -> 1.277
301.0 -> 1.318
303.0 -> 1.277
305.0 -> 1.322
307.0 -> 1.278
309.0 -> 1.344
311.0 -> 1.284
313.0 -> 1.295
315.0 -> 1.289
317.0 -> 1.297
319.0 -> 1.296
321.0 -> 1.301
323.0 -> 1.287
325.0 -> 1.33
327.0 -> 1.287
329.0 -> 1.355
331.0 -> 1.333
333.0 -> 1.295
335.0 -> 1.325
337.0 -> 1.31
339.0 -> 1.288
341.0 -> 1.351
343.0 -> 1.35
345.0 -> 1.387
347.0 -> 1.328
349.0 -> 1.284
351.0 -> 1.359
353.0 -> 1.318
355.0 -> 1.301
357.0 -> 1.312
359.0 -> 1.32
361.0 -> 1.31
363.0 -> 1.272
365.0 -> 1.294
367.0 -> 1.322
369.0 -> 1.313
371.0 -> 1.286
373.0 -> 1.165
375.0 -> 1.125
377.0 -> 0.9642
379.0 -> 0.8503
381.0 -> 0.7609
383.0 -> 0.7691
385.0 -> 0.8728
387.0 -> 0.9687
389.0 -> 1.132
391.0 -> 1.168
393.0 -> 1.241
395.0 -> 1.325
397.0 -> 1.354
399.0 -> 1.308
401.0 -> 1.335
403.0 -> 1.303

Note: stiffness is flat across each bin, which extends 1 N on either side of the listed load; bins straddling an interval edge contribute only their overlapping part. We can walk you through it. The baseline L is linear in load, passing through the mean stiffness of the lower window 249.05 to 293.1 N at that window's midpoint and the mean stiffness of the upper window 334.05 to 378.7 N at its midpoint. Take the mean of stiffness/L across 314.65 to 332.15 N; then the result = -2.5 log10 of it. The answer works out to -0.06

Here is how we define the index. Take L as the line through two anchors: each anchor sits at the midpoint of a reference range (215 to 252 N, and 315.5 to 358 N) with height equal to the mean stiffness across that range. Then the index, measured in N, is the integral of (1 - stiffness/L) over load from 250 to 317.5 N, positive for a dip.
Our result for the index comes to -4.4 N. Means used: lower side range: 1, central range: 1.23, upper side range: 1.32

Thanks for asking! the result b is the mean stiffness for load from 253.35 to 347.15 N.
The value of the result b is 1.27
